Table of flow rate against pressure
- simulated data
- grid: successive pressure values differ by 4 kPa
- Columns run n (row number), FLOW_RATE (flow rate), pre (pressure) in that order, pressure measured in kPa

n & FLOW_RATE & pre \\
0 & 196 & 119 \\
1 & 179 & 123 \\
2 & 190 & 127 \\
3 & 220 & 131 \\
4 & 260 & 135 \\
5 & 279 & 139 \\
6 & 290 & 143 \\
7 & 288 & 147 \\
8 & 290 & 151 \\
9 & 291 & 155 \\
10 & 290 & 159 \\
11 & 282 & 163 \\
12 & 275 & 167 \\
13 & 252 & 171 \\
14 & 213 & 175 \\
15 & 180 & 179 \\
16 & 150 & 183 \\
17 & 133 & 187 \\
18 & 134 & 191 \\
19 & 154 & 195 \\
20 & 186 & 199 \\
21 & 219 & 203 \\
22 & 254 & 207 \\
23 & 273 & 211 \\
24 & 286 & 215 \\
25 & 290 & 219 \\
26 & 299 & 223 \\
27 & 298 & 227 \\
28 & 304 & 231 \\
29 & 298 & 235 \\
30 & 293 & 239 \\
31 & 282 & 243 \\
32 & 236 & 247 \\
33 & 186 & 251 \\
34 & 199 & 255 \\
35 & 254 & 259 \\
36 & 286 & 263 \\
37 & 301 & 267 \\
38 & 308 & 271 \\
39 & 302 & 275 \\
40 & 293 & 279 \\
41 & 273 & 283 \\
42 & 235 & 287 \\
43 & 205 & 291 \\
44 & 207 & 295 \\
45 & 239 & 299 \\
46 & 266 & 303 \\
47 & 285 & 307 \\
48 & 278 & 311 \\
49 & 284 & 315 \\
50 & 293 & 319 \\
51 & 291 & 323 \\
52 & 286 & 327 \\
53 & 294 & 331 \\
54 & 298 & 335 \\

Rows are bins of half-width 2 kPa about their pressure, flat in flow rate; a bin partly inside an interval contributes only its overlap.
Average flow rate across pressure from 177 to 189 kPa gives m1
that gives 154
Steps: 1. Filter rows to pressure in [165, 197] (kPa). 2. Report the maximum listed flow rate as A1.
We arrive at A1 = 275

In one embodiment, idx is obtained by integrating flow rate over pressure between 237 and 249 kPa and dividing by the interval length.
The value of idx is 270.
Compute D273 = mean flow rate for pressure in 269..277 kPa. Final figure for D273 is 305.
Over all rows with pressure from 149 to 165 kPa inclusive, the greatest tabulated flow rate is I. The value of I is 291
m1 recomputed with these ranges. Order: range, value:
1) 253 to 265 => 246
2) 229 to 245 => 294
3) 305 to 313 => 282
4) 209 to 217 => 280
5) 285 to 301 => 222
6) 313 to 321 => 288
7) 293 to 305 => 237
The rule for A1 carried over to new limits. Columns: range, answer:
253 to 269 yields 301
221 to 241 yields 304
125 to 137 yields 260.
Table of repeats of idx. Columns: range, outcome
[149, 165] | 288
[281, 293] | 238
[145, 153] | 289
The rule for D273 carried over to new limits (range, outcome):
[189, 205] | 173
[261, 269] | 294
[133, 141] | 270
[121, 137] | 212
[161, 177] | 256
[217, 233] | 298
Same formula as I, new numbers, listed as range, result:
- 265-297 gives 308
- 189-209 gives 254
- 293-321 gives 293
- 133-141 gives 279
